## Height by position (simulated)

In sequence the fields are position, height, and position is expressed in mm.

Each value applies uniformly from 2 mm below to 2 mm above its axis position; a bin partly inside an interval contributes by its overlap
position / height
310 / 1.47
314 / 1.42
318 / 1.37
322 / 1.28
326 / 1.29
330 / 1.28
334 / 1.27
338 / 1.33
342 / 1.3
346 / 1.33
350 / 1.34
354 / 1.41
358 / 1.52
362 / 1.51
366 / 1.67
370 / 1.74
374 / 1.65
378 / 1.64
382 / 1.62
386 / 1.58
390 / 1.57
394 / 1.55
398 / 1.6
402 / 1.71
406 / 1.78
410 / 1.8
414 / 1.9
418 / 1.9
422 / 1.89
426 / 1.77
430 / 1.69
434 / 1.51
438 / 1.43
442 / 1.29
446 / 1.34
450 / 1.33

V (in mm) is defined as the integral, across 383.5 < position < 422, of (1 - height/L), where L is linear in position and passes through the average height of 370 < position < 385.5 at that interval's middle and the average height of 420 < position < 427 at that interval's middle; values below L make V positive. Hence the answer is 0.76 mm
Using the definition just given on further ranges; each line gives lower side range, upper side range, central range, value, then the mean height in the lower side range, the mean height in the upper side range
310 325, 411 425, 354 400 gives 2.0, 1.37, 1.88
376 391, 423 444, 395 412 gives -1.4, 1.6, 1.55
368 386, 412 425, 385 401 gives 1.5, 1.65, 1.89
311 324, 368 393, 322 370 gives 2.9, 1.37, 1.63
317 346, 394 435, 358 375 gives -1.5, 1.3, 1.75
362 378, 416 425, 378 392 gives 1.0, 1.66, 1.88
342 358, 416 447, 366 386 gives -2.9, 1.37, 1.61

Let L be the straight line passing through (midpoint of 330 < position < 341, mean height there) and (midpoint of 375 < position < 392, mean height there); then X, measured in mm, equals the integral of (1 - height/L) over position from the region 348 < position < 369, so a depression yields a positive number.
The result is -0.80 mm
